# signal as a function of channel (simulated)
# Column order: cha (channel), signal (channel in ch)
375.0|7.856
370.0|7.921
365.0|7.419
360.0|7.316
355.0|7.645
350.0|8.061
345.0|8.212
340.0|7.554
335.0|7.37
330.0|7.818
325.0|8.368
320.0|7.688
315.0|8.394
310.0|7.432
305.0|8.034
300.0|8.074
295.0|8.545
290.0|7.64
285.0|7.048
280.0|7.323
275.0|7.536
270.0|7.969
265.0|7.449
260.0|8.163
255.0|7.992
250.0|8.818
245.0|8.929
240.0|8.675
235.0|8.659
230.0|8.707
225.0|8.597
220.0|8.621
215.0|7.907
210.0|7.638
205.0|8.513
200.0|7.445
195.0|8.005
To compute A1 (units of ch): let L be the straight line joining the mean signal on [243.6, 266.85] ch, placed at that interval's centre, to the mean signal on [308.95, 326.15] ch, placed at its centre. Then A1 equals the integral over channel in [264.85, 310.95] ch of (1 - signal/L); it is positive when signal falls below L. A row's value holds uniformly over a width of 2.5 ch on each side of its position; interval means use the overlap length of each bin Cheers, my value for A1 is 2.20 ch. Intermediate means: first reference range 8.26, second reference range 7.98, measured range 7.73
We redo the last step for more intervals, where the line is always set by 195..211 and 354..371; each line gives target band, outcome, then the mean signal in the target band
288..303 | -0.79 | 8.1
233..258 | -2.54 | 8.6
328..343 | 0.01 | 7.59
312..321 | -0.50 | 8.07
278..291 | 0.70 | 7.3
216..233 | -1.55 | 8.58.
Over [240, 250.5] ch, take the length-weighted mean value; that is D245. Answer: 8.84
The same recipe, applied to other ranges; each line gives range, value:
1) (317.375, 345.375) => 7.81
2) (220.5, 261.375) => 8.58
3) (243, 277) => 8.12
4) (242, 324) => 7.95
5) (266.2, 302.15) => 7.72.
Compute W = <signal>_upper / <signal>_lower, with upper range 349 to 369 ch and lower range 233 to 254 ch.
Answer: 0.9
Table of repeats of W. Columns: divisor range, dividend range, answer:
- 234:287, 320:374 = 0.97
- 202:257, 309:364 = 0.92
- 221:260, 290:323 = 0.93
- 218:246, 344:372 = 0.89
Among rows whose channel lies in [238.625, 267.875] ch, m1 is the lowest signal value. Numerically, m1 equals 7.449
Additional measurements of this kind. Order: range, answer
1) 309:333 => 7.432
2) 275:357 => 7.048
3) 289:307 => 7.64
